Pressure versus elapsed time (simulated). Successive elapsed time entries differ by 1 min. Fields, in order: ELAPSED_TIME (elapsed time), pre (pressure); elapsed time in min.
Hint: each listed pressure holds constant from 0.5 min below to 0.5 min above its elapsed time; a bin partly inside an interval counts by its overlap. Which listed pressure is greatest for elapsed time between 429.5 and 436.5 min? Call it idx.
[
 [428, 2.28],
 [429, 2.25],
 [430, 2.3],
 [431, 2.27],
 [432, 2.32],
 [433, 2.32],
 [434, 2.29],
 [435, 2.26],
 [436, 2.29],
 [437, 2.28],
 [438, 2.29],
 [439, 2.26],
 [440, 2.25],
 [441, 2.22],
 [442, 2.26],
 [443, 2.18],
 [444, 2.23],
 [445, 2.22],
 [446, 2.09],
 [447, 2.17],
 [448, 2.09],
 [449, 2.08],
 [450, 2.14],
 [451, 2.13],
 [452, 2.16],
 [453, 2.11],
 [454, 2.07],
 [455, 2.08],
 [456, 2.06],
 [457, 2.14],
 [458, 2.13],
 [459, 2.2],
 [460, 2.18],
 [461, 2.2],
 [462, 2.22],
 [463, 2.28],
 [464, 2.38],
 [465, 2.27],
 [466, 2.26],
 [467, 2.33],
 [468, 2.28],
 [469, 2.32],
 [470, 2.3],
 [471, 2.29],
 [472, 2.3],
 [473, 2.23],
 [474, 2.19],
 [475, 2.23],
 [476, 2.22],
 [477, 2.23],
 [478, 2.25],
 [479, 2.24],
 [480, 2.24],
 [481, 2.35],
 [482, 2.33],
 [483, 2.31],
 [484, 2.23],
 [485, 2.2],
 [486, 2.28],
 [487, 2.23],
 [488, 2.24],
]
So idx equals 2.32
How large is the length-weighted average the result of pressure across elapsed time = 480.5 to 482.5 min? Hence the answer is 2.34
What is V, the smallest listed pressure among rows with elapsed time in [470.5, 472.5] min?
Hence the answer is 2.29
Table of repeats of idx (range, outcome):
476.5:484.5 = 2.35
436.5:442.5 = 2.29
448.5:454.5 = 2.16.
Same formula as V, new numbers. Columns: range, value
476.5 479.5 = 2.23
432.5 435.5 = 2.26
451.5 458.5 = 2.06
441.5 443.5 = 2.18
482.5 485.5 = 2.2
